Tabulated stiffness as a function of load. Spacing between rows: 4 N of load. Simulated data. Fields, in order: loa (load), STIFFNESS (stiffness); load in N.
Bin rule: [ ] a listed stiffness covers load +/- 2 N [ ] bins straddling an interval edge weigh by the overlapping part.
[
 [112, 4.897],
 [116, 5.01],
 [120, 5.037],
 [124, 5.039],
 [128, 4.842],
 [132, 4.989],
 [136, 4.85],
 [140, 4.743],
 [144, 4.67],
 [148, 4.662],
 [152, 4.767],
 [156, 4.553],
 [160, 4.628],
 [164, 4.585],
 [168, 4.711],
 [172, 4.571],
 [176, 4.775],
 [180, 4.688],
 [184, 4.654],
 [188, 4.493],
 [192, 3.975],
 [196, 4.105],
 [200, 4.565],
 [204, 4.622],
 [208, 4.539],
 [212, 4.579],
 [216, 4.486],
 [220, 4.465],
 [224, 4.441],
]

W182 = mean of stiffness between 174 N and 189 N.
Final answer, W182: 4.66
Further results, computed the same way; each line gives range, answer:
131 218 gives 4.6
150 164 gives 4.64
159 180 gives 4.66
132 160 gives 4.72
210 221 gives 4.51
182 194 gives 4.37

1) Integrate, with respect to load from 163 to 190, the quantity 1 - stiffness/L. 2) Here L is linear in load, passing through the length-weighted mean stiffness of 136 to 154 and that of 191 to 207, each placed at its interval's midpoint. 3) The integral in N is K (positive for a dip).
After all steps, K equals -0.8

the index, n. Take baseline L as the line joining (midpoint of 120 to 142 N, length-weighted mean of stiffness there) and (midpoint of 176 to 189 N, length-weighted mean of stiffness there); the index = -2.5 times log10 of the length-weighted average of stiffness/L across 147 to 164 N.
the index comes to 0.03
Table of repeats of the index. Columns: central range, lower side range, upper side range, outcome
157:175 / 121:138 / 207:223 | 0.03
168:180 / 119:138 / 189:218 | -0.01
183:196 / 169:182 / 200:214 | 0.08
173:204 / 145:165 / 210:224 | 0.02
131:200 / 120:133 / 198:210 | 0.04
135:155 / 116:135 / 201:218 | 0.03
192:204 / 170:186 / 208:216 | 0.07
